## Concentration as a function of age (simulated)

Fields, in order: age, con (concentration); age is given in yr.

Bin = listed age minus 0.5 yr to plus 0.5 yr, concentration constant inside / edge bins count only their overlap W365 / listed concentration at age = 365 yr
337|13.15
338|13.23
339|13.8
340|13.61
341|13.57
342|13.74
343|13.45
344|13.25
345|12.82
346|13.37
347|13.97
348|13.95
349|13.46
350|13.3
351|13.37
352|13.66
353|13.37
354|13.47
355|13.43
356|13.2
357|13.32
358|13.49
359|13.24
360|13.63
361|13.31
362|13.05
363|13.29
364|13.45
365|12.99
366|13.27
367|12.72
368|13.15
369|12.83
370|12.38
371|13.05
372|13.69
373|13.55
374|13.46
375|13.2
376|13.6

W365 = 12.99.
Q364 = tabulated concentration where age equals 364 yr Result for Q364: 13.45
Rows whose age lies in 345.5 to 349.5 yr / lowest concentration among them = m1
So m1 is 13.37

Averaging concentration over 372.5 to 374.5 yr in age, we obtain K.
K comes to 13.5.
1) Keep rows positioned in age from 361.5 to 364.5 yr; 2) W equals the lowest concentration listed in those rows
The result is 13.05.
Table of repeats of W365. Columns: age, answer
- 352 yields 13.66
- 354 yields 13.47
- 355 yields 13.43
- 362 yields 13.05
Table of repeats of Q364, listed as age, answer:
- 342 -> 13.74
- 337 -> 13.15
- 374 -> 13.46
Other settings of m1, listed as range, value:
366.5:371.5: 12.38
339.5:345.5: 12.82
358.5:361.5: 13.24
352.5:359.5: 13.2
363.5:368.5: 12.72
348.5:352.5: 13.3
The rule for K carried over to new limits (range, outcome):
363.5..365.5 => 13.2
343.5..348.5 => 13.5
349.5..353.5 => 13.4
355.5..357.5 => 13.3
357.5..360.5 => 13.5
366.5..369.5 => 12.9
